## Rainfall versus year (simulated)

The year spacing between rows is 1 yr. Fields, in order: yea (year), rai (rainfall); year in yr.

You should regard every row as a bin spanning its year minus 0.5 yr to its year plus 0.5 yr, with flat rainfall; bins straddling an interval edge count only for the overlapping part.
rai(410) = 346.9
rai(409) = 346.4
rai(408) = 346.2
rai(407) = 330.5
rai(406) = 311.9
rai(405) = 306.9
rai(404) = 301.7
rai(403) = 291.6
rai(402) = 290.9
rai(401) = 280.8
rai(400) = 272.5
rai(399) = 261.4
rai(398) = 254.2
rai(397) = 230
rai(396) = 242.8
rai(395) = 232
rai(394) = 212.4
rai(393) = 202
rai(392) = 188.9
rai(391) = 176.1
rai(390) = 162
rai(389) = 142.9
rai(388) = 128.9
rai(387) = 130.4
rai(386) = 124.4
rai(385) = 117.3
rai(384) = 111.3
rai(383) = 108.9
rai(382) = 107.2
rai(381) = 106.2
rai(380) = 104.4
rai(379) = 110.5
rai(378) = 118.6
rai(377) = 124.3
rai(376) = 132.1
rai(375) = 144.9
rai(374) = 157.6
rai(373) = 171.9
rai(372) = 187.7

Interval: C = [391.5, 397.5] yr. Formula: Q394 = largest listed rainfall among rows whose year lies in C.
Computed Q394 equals 242.8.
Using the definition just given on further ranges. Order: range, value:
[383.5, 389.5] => 142.9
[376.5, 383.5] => 124.3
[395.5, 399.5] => 261.4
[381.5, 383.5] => 108.9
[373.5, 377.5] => 157.6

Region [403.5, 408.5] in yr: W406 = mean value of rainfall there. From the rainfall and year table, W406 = 319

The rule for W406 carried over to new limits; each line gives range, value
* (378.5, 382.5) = 107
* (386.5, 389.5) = 134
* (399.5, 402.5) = 281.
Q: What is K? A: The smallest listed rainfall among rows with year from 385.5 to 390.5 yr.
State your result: 124.4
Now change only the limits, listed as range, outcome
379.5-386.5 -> 104.4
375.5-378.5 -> 118.6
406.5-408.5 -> 330.5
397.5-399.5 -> 254.2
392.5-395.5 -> 202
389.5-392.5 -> 162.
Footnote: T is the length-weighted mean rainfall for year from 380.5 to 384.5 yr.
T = 108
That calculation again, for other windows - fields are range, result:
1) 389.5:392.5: 176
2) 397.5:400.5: 263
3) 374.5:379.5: 126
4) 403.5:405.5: 304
